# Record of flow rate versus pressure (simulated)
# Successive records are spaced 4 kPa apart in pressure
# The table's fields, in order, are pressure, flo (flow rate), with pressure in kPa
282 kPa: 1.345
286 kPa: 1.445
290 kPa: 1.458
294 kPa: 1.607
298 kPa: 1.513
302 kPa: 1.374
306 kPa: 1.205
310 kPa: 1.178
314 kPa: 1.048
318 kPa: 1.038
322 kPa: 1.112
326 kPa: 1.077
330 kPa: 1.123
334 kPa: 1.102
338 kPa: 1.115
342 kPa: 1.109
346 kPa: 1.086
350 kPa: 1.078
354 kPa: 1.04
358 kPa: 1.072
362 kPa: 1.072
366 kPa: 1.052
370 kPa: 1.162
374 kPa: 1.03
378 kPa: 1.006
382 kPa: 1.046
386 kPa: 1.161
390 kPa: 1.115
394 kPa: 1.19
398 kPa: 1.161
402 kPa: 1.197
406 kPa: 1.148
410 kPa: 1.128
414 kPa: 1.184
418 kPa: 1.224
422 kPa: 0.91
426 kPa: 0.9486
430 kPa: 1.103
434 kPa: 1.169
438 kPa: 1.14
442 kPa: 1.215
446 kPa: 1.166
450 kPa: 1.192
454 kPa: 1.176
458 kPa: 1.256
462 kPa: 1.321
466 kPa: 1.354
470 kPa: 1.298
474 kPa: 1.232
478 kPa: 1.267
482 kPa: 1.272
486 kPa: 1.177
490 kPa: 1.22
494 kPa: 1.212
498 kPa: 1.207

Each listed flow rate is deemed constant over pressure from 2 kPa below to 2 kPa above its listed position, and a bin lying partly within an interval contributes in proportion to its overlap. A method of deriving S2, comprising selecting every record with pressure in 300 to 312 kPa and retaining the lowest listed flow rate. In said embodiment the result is 1.178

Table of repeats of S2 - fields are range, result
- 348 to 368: 1.04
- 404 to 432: 0.91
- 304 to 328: 1.038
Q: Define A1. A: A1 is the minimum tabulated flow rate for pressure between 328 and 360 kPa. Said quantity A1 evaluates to 1.04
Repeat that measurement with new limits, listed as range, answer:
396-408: 1.148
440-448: 1.166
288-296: 1.458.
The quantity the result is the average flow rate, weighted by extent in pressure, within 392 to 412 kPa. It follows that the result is 1.16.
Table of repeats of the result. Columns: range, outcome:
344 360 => 1.07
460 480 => 1.29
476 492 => 1.23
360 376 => 1.08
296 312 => 1.32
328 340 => 1.11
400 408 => 1.17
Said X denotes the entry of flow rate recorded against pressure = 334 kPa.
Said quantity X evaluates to 1.102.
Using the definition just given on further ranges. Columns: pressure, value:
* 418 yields 1.224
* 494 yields 1.212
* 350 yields 1.078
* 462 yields 1.321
